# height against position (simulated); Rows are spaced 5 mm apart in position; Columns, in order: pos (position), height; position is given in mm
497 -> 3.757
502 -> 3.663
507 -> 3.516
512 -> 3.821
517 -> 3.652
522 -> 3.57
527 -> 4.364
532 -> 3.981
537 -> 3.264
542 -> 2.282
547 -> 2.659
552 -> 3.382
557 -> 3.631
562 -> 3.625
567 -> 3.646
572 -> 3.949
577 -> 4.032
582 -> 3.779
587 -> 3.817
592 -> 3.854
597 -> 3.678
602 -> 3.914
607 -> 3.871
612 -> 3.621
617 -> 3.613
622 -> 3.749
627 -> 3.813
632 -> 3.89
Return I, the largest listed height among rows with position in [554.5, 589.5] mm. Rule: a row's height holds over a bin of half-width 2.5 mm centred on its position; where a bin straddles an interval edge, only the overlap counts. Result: 4.032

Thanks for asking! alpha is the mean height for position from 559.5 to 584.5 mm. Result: 3.81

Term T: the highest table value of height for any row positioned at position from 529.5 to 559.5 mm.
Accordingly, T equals 3.981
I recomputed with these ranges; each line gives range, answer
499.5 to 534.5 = 4.364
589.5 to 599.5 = 3.854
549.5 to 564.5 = 3.631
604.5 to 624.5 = 3.871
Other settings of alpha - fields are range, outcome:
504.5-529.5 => 3.78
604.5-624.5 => 3.71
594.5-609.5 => 3.82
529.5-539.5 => 3.62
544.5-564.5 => 3.32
